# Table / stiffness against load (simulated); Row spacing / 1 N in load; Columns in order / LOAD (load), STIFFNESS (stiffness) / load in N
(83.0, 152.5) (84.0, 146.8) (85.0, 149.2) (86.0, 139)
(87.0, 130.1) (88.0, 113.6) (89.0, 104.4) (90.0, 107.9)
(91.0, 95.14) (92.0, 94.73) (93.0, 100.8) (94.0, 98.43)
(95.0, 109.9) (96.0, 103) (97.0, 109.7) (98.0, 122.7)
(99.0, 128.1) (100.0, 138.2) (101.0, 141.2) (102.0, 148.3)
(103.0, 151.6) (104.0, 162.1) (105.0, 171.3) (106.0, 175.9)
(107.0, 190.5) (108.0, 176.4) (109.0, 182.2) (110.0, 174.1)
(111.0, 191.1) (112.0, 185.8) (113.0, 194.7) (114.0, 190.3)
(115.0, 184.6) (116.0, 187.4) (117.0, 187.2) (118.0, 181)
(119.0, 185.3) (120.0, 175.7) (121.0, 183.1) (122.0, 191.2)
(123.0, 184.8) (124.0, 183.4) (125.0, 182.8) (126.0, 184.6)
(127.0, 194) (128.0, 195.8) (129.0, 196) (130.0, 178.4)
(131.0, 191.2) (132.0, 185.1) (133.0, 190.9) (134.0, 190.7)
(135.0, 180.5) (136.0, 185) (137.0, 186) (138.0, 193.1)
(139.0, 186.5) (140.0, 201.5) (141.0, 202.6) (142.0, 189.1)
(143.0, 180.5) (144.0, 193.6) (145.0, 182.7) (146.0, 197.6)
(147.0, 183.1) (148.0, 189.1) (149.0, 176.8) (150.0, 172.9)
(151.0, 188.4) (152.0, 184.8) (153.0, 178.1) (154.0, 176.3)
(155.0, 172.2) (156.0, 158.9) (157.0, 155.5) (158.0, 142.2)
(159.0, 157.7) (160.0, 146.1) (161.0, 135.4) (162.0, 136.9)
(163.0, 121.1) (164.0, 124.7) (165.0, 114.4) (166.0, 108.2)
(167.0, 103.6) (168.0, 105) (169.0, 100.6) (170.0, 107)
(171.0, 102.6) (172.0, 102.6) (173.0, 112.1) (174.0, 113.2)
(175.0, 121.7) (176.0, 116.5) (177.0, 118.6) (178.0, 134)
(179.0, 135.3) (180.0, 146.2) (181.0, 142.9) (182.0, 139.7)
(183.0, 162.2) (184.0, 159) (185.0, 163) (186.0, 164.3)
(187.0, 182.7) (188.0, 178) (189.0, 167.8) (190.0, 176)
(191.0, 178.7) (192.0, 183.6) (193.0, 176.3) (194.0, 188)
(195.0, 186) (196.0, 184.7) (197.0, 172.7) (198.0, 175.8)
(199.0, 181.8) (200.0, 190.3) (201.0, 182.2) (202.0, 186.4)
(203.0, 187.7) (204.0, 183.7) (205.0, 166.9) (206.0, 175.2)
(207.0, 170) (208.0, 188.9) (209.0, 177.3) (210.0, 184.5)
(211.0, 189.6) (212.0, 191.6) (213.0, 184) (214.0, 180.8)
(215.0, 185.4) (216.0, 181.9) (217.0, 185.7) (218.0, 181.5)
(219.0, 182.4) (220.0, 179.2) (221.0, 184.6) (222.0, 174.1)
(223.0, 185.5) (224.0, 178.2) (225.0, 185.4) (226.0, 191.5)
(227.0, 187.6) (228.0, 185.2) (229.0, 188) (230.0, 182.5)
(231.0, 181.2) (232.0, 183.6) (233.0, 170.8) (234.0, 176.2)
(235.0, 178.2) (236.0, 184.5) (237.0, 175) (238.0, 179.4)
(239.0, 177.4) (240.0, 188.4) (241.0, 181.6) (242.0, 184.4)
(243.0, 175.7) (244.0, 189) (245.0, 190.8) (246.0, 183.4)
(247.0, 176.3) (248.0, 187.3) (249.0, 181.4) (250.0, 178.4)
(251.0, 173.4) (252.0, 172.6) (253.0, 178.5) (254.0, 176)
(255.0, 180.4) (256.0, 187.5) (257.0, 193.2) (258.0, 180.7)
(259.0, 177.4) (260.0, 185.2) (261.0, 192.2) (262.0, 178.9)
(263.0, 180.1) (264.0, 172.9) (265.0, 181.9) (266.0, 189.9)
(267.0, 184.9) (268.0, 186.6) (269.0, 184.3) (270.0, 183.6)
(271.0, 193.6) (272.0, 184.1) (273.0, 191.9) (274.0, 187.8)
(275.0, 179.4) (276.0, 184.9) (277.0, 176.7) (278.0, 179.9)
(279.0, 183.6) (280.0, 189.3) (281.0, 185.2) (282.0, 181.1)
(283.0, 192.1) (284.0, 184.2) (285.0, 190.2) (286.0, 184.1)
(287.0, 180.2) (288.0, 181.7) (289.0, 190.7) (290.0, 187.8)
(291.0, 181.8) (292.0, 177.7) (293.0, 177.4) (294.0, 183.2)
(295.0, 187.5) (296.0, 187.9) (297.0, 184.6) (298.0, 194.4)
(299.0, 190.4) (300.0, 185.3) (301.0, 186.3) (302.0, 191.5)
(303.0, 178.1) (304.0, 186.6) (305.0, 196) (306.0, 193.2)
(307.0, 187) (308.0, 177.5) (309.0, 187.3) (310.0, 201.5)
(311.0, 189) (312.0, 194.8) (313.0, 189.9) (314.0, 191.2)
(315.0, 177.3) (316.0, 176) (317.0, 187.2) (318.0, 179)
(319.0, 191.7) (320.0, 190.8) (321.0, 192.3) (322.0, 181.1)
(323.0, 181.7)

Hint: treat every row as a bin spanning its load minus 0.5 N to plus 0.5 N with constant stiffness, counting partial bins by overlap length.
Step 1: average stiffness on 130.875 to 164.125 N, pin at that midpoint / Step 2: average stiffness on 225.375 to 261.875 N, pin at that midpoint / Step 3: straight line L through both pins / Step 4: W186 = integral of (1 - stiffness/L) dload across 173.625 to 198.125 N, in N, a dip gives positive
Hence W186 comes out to 2.6 N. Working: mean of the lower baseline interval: 175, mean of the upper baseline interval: 182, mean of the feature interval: 159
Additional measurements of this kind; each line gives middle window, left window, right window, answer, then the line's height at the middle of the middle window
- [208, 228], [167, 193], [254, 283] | -3.1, 159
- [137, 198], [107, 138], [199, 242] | 9.2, 184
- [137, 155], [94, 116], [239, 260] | -2.4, 165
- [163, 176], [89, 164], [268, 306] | 4.7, 172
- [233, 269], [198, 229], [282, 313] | 0.6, 185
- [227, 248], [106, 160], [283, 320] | 0.4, 185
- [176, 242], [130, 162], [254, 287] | 2.1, 181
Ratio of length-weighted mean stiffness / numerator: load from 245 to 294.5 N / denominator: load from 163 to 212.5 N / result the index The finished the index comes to 1.18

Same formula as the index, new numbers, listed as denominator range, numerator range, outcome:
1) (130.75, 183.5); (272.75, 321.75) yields 1.20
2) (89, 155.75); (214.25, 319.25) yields 1.08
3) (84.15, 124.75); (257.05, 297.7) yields 1.20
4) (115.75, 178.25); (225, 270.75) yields 1.12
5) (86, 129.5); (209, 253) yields 1.16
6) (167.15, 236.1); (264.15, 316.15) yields 1.12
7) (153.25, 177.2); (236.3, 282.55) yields 1.43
